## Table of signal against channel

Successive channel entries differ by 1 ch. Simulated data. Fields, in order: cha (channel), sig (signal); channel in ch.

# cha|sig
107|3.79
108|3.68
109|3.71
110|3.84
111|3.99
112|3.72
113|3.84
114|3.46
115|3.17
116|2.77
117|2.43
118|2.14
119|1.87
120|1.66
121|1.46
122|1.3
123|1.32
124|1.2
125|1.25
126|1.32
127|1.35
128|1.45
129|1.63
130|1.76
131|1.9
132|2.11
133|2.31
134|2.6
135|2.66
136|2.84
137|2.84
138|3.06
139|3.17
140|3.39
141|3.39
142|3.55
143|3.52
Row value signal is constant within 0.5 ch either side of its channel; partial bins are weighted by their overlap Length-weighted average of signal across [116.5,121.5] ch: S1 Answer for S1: 1.91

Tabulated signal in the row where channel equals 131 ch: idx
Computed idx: 1.9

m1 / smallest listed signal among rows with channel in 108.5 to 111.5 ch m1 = 3.71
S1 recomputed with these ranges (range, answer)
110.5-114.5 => 3.75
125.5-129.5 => 1.44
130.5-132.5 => 2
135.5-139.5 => 2.98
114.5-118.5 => 2.63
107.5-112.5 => 3.79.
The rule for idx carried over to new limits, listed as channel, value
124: 1.2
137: 2.84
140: 3.39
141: 3.39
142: 3.55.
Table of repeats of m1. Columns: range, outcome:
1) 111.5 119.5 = 1.87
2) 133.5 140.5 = 2.6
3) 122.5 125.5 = 1.2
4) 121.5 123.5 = 1.3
